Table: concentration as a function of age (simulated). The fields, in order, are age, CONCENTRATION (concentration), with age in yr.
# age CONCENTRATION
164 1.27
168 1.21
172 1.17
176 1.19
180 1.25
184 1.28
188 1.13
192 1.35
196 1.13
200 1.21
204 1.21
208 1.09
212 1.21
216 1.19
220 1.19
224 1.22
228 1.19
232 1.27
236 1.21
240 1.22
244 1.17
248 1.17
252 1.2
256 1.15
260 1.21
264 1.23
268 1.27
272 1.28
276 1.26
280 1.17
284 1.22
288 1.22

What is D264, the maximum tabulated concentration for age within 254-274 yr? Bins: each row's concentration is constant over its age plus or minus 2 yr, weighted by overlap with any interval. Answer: 1.28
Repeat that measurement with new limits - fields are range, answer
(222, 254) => 1.27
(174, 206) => 1.35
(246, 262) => 1.21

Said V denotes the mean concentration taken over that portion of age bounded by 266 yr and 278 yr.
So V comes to 1.27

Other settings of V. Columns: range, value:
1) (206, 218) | 1.16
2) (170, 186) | 1.22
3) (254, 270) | 1.21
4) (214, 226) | 1.2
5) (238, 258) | 1.18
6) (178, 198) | 1.23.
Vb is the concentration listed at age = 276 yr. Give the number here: 1.26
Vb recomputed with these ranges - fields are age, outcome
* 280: 1.17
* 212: 1.21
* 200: 1.21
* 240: 1.22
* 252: 1.2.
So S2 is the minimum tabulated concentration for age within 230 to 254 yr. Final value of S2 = 1.17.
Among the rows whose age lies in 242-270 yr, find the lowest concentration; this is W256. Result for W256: 1.15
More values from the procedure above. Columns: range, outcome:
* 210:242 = 1.19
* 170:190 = 1.13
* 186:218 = 1.09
